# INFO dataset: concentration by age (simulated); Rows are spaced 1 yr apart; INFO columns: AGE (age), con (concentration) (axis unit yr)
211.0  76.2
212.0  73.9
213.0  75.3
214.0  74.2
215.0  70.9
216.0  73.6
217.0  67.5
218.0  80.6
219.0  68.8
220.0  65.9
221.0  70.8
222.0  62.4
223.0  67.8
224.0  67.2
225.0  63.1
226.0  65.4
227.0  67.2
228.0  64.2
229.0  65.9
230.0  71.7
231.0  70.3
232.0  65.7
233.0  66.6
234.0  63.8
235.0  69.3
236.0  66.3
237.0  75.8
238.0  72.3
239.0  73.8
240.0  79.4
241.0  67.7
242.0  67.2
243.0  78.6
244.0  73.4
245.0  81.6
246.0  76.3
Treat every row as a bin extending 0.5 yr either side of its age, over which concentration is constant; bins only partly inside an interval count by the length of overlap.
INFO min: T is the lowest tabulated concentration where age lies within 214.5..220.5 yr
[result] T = 65.9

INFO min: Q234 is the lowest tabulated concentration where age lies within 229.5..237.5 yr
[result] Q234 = 63.8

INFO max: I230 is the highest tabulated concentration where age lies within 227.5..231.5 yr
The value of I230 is 71.7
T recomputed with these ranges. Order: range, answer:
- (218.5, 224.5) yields 62.4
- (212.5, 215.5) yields 70.9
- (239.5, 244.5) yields 67.2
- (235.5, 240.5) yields 66.3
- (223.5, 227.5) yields 63.1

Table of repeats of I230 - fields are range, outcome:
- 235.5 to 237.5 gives 75.8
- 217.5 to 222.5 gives 80.6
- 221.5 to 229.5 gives 67.8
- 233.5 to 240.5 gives 79.4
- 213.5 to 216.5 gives 74.2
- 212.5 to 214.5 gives 75.3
